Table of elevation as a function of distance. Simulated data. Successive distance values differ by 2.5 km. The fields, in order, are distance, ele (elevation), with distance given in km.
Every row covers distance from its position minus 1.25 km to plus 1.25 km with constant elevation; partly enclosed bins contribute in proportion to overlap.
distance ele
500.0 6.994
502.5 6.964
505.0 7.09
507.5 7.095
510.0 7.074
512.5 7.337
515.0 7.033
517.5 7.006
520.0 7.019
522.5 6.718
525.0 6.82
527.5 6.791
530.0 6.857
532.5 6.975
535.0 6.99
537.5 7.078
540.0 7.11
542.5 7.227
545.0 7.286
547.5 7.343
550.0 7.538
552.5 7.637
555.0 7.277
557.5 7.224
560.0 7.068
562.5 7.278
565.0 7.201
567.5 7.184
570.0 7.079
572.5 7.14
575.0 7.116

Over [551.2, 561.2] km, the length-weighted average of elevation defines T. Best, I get 7.3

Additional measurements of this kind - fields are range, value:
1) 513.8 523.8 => 6.94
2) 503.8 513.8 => 7.15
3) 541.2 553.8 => 7.4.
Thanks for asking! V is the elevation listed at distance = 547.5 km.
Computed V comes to 7.343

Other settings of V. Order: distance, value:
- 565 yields 7.201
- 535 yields 6.99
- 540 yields 7.11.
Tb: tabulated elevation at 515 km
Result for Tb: 7.033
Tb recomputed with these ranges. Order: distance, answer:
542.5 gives 7.227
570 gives 7.079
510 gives 7.074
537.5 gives 7.078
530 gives 6.857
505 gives 7.09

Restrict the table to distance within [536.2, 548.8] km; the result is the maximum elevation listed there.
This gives 7.343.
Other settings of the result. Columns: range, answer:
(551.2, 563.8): 7.637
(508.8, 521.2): 7.337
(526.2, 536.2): 6.99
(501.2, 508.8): 7.095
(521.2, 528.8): 6.82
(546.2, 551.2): 7.538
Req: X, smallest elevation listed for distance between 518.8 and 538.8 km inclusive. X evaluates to 6.718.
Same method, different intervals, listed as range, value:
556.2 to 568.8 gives 7.068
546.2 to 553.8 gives 7.343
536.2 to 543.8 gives 7.078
